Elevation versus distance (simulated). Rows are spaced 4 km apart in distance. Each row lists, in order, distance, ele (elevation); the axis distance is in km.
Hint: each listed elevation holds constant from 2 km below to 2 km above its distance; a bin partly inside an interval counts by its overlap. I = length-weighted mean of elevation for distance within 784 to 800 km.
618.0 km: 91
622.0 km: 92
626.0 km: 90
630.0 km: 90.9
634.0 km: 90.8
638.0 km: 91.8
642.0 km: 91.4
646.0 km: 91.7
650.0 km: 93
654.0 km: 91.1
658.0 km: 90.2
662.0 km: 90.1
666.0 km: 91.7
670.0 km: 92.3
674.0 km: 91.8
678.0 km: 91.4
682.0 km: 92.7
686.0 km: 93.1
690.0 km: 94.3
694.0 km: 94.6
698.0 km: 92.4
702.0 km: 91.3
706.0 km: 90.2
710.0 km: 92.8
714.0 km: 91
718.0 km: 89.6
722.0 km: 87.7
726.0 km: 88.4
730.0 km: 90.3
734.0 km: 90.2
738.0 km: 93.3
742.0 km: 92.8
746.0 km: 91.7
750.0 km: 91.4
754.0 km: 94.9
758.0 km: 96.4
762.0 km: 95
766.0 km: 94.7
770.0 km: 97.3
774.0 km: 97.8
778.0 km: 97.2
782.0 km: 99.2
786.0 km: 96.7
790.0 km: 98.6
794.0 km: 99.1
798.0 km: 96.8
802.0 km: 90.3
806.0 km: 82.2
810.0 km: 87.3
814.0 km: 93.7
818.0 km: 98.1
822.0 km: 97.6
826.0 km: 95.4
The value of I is 97.8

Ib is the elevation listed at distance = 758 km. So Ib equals 96.4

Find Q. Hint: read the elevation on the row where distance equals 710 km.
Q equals 92.8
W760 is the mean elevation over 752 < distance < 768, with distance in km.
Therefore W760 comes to 95.2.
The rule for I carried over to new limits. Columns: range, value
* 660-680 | 91.5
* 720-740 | 90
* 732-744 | 92.1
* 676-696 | 93.2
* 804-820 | 90.3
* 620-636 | 90.9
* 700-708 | 90.8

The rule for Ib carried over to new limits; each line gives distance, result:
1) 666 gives 91.7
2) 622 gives 92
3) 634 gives 90.8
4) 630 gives 90.9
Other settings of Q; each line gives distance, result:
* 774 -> 97.8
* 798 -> 96.8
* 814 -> 93.7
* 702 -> 91.3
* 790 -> 98.6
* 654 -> 91.1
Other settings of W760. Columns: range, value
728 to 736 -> 90.2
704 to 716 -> 91.3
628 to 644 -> 91.2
